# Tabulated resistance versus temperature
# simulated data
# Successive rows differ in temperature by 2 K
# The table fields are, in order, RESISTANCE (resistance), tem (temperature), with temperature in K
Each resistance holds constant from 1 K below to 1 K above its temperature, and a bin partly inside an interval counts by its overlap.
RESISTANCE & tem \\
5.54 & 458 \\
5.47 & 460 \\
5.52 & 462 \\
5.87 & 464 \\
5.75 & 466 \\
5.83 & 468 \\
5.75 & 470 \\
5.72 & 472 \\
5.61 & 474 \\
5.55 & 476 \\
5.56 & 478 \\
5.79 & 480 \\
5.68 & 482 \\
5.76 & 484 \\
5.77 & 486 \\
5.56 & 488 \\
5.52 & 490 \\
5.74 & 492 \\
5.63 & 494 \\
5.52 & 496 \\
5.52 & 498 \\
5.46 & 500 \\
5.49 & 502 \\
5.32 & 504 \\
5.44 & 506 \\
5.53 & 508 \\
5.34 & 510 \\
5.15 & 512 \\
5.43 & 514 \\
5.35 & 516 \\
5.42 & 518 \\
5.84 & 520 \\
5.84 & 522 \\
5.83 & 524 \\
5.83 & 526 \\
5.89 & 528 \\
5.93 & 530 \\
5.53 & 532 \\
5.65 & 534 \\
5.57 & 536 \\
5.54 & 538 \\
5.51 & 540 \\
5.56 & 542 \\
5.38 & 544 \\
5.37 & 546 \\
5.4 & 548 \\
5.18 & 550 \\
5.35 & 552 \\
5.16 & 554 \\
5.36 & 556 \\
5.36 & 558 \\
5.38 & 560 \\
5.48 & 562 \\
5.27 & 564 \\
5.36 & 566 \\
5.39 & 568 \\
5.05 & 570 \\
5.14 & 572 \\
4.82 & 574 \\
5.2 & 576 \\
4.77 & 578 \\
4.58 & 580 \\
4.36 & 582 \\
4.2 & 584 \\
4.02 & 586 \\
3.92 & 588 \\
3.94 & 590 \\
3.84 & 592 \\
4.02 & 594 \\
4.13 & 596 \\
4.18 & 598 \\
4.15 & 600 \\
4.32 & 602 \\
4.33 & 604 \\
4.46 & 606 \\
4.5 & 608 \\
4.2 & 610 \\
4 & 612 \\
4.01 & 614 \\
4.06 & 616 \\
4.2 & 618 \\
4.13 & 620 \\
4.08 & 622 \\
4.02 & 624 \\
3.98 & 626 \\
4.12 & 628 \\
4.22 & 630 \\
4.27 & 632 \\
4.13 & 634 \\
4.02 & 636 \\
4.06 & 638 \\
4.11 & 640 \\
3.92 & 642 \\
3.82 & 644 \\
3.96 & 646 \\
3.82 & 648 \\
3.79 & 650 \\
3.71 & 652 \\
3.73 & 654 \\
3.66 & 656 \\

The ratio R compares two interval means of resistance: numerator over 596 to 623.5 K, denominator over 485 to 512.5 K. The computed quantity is 0.76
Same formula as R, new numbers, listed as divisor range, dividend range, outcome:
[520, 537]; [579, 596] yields 0.71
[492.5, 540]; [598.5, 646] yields 0.74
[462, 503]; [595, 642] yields 0.74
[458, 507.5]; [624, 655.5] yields 0.71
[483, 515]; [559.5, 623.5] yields 0.81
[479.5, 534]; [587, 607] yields 0.74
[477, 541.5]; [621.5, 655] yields 0.71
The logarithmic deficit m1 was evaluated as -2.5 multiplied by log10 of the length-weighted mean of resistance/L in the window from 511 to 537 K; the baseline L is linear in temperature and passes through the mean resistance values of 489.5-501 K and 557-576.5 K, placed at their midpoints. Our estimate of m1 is -0.04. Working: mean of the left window 5.57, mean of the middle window 5.64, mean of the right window 5.25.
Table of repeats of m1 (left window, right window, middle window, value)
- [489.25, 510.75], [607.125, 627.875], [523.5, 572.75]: -0.11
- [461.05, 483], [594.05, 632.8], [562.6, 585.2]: -0.07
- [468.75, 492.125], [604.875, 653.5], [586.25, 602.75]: 0.10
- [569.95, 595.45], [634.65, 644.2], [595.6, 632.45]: 0.00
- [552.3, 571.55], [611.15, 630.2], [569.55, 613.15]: 0.08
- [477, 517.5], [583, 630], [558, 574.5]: -0.13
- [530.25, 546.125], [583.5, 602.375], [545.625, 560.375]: -0.04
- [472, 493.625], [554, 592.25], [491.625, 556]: -0.05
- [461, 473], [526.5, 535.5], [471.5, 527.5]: 0.03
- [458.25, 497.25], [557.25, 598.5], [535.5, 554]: -0.08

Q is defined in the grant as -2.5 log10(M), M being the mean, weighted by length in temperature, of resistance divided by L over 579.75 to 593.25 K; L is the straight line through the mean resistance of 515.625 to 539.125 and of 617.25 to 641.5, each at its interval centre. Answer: 0.17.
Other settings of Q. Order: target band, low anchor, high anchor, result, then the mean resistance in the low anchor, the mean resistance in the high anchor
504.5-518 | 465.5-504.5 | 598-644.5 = -0.007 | 5.63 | 4.14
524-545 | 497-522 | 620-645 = -0.095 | 5.46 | 4.07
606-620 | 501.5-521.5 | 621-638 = 0.028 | 5.44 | 4.1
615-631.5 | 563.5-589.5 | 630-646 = 0.029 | 4.75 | 4.05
